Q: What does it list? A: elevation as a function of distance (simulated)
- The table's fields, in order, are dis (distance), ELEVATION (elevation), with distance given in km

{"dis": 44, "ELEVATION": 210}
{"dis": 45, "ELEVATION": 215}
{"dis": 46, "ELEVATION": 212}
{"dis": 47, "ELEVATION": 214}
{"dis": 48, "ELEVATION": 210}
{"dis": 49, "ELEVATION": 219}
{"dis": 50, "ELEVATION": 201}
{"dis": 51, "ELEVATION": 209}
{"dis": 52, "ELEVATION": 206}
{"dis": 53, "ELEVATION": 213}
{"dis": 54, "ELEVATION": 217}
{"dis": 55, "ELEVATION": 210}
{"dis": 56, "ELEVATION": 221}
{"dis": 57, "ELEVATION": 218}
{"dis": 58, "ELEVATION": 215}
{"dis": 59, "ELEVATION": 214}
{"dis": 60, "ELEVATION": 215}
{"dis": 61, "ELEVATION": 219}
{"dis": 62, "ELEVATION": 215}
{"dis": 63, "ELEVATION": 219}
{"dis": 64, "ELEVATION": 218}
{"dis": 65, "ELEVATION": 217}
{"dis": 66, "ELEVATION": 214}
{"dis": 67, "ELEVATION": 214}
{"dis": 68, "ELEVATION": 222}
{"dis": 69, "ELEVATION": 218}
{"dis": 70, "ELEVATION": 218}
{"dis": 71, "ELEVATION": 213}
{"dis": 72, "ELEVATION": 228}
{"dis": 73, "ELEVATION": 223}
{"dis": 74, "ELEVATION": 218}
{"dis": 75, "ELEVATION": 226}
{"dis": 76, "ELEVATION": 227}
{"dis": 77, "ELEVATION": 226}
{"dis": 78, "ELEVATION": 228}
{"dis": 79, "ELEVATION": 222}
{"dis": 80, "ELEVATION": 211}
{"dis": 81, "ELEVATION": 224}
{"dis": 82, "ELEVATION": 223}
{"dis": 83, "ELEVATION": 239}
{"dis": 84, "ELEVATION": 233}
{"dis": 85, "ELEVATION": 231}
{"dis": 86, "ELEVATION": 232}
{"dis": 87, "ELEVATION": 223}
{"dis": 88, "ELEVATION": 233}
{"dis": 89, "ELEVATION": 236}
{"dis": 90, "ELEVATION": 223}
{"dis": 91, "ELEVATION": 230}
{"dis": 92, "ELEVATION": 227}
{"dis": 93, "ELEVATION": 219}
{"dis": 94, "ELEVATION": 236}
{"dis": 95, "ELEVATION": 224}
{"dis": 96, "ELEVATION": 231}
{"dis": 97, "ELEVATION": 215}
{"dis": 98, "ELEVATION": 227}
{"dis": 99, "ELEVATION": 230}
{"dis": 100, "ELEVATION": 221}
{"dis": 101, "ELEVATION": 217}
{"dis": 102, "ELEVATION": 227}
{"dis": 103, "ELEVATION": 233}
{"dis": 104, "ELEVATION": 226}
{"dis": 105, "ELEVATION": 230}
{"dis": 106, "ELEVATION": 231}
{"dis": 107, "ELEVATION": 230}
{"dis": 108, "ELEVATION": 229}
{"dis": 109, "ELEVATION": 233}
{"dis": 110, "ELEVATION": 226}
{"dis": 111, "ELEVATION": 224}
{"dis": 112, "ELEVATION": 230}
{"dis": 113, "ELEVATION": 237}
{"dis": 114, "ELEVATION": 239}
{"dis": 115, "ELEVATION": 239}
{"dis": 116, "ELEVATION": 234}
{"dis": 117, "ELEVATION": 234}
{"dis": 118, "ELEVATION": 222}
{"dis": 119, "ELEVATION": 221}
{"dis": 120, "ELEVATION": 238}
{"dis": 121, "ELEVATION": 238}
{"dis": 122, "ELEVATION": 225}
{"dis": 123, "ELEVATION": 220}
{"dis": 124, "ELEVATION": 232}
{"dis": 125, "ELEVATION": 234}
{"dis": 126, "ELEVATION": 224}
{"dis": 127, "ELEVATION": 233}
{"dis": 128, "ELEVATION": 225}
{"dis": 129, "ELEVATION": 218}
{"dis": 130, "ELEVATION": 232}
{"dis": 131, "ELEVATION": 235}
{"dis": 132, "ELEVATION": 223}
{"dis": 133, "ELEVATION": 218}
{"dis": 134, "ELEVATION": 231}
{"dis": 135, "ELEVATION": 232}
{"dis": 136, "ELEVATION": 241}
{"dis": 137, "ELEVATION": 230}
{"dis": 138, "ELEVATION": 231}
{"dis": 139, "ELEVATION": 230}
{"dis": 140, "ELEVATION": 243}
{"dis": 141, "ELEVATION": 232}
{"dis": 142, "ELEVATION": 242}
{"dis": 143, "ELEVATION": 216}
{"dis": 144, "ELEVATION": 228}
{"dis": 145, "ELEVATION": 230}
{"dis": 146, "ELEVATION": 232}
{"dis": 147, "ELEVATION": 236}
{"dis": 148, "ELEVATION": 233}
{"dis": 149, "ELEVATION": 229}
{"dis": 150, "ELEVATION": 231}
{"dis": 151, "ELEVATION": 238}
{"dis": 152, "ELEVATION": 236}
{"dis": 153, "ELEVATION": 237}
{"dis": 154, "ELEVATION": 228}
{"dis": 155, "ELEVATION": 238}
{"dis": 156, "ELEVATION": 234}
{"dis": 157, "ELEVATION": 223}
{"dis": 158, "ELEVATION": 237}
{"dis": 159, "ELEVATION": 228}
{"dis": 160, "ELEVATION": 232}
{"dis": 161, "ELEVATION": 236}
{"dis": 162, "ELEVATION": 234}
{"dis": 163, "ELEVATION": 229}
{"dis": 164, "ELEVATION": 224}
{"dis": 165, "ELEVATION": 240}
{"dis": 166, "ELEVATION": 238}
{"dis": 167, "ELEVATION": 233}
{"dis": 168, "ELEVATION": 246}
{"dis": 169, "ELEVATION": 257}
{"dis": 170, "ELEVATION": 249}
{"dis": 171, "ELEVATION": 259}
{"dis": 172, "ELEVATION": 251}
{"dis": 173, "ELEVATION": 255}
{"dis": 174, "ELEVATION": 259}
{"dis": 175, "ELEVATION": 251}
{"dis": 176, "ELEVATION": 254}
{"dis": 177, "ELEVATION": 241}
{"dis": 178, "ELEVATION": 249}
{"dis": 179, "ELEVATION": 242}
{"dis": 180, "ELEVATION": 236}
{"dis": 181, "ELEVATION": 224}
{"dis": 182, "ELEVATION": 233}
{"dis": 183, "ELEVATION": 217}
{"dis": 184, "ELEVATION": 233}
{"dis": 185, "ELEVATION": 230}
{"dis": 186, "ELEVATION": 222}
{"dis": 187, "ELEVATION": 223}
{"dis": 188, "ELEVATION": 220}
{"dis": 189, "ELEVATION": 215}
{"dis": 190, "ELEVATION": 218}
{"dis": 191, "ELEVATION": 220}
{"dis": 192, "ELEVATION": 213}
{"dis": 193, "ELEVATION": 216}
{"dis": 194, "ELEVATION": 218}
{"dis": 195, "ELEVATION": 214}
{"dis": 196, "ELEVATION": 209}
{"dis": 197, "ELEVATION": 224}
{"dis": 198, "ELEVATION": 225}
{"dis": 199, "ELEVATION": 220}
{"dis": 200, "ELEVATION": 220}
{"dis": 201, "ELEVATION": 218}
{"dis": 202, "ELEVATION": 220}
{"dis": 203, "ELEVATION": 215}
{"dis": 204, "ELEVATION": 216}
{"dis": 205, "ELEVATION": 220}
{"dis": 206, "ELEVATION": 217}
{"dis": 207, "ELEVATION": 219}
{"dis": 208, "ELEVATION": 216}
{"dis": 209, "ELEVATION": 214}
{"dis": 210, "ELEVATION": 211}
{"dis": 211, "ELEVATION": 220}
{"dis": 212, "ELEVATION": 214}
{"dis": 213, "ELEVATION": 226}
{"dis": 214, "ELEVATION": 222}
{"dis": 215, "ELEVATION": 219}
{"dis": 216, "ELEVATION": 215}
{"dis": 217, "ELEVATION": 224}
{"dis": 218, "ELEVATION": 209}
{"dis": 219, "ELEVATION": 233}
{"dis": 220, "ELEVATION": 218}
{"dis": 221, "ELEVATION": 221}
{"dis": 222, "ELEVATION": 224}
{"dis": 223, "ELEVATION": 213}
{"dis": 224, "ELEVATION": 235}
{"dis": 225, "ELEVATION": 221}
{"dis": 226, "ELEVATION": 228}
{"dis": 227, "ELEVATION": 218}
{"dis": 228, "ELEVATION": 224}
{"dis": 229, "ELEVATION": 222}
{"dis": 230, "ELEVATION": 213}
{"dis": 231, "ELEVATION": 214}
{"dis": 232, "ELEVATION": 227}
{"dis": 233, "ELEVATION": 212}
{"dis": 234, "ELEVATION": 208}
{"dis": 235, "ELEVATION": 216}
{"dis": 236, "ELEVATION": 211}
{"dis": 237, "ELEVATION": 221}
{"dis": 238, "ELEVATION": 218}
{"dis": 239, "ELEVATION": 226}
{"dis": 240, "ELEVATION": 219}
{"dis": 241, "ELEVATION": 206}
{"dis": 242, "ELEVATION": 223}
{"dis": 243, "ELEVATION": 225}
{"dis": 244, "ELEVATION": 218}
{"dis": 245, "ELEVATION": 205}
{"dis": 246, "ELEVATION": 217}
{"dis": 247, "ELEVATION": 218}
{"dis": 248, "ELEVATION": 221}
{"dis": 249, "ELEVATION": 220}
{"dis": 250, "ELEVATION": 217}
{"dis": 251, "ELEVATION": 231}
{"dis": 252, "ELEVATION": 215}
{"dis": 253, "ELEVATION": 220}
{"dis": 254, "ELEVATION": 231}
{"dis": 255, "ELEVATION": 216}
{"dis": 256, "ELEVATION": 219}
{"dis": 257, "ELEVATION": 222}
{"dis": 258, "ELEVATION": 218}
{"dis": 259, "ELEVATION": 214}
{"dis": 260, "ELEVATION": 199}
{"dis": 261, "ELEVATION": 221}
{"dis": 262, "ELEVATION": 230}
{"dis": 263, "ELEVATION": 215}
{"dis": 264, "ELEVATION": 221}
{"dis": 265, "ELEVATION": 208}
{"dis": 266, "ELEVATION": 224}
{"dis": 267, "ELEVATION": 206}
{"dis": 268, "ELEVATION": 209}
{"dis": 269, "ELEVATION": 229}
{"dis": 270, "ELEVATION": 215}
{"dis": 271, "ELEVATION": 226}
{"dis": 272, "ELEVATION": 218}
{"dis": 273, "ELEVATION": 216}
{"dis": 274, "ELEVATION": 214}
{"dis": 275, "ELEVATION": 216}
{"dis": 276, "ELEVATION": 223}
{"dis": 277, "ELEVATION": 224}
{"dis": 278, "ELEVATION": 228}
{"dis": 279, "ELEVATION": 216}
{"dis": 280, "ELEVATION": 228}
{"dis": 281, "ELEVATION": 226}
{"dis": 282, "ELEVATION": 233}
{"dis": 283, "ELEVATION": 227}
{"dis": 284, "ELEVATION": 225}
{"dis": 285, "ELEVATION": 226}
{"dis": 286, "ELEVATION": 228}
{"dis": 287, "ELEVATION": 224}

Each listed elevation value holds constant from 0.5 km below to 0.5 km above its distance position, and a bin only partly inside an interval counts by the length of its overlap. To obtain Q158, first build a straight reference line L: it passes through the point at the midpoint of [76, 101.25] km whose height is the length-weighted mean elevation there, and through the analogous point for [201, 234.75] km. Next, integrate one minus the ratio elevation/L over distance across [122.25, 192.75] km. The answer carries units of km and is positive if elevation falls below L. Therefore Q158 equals -3.4 km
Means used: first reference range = 227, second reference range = 219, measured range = 233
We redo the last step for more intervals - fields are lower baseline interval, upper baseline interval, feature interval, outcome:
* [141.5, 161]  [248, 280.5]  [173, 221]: 0.6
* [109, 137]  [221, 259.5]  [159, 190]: -1.7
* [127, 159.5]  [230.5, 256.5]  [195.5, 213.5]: 0.4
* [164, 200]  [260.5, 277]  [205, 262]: 1.4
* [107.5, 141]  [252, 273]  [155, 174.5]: -1.2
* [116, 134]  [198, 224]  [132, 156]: -0.6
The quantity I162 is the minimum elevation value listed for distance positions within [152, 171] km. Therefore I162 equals 223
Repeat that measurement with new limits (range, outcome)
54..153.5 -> 210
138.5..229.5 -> 209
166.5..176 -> 233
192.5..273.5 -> 199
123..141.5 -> 218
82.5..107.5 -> 215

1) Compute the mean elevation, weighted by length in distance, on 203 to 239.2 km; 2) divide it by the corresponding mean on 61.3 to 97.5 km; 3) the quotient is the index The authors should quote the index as 0.98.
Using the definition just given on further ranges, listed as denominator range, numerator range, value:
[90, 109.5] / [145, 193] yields 1.03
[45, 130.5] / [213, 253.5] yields 0.98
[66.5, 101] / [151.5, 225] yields 1.01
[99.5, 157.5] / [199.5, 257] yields 0.95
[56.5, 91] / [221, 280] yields 0.98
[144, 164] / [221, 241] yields 0.94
